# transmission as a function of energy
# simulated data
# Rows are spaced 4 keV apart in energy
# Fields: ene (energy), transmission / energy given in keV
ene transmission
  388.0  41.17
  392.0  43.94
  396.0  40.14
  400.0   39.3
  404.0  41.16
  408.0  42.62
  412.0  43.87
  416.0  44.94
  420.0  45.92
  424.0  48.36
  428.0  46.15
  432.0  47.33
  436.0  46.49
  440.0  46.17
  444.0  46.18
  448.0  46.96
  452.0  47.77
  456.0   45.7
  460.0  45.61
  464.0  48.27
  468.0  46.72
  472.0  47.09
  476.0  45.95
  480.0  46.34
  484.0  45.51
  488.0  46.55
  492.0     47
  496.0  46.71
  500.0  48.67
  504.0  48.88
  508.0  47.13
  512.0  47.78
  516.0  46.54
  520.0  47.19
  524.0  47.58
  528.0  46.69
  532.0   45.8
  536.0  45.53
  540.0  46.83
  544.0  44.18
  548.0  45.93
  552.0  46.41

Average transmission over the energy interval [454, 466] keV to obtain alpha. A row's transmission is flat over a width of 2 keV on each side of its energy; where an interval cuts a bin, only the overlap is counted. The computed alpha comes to 46.5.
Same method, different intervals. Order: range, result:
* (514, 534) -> 46.8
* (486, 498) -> 46.8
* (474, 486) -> 45.9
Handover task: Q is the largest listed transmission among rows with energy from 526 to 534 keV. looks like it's 46.69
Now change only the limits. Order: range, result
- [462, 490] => 48.27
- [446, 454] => 47.77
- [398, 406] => 41.16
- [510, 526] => 47.78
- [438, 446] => 46.18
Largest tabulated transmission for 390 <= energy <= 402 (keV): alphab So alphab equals 43.94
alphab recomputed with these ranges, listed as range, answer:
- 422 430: 48.36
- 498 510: 48.88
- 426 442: 47.33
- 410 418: 44.94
